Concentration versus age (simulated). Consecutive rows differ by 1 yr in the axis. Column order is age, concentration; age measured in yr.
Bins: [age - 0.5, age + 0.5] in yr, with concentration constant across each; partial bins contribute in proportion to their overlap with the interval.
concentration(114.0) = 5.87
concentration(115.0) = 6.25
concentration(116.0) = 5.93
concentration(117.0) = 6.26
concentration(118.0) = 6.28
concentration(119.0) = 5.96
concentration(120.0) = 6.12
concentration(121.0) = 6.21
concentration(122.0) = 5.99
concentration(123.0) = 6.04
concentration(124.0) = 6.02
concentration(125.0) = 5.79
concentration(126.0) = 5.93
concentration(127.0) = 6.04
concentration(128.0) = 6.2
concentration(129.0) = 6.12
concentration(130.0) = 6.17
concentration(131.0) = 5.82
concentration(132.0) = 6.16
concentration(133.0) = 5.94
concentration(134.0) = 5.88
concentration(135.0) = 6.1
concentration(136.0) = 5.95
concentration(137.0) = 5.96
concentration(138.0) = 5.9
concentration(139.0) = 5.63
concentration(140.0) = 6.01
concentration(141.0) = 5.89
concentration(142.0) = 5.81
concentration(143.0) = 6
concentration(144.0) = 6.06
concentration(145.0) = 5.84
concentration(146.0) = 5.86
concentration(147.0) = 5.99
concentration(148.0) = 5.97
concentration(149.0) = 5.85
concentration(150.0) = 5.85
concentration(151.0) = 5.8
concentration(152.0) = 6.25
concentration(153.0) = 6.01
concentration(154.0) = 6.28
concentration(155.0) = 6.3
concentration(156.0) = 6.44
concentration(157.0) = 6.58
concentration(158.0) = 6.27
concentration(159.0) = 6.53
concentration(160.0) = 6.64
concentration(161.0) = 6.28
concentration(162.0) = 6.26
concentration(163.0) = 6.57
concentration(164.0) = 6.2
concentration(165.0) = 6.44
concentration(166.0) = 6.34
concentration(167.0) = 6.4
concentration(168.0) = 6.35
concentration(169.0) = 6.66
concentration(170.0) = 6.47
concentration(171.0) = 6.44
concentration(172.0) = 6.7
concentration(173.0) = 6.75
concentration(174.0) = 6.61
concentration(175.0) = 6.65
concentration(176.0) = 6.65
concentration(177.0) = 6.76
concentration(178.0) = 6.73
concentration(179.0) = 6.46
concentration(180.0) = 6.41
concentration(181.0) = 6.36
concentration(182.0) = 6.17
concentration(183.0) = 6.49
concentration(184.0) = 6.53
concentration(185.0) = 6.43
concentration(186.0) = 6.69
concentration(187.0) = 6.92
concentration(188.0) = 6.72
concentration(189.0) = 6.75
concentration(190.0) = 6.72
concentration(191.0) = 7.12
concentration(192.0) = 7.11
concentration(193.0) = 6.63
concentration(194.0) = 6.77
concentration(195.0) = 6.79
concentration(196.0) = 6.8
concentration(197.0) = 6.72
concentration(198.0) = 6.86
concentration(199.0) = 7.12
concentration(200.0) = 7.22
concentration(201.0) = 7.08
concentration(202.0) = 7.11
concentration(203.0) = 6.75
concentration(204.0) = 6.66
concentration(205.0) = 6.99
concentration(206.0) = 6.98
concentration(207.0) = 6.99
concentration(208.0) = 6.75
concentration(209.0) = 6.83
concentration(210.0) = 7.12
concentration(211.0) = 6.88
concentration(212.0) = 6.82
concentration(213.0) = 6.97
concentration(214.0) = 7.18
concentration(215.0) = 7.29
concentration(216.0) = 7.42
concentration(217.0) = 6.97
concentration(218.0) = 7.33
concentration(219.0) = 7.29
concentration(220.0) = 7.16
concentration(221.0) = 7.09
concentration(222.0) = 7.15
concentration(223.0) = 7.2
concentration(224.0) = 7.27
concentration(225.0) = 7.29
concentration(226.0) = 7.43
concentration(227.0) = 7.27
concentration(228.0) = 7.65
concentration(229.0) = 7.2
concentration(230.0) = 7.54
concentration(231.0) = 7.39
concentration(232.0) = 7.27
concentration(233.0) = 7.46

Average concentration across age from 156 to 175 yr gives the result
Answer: 6.48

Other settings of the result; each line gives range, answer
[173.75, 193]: 6.65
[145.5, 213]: 6.58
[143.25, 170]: 6.23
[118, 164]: 6.08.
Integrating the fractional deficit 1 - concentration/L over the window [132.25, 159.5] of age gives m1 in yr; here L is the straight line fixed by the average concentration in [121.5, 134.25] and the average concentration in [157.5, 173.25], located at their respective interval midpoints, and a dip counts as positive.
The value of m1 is 0.8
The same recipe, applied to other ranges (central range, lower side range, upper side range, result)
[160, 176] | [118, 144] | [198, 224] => 0.0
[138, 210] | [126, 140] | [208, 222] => 0.5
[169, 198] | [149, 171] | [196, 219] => 0.0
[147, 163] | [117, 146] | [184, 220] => 0.2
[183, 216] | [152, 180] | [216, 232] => 0.3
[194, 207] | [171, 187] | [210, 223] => -0.1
